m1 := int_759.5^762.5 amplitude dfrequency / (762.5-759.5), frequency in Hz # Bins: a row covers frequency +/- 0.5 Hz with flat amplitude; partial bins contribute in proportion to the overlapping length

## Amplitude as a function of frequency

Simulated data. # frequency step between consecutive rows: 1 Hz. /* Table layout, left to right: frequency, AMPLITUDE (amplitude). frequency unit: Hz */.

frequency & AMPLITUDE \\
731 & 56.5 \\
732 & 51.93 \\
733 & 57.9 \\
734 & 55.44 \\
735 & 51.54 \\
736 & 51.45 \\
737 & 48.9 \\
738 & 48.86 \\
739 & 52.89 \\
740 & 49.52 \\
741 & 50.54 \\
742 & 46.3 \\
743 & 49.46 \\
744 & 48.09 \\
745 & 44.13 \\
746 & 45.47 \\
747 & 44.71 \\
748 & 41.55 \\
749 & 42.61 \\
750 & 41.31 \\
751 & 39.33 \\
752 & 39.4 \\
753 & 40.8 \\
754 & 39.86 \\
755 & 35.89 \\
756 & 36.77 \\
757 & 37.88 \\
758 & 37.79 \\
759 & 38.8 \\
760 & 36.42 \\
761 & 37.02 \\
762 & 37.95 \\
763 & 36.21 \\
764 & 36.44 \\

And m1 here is 37.1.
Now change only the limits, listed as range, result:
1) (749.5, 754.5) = 40.1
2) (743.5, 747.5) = 45.6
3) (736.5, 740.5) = 50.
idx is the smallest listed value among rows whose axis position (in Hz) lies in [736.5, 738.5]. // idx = 48.86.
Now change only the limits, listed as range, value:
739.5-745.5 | 44.13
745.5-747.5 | 44.71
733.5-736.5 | 51.45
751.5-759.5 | 35.89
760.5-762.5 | 37.02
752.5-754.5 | 39.86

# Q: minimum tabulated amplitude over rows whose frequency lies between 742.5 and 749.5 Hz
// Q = 41.55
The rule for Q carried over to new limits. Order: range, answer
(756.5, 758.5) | 37.79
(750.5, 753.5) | 39.33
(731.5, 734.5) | 51.93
